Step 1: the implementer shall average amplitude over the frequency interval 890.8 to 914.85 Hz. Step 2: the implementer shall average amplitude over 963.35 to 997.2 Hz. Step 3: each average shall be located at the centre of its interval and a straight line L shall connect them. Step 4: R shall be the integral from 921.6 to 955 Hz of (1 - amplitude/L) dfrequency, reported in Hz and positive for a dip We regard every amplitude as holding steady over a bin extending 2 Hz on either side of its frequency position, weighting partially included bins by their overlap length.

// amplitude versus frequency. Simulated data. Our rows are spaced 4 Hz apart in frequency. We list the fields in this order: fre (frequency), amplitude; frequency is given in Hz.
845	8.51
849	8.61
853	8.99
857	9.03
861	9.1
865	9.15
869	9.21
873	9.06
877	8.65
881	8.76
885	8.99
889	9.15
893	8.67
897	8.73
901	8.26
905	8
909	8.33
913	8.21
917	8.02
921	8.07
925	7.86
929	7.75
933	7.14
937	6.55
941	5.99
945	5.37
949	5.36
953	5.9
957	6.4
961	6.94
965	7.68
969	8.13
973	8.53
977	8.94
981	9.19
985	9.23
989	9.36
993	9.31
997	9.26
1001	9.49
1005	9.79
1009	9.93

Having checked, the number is 7.87 Hz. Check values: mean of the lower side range 8.37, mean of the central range 6.56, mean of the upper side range 8.84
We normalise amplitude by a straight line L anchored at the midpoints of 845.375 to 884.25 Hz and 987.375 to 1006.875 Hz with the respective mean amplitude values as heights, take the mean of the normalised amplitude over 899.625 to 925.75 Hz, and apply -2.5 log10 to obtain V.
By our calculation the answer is 0.13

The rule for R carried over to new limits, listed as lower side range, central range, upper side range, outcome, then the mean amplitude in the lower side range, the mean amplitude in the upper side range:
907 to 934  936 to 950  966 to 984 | 4.1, 7.94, 8.67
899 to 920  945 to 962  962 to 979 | 4.6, 8.16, 8.24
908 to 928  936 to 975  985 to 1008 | 9.2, 8.07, 9.44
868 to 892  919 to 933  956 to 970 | 0.4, 8.95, 7.29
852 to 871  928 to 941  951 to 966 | 0.6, 9.1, 6.67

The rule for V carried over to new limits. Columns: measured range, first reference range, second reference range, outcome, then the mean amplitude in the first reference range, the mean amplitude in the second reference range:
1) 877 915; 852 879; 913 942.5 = -0.04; 9.03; 7.42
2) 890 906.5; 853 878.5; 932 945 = -0.09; 9.04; 6.33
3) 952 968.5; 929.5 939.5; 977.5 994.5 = 0.17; 6.94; 9.24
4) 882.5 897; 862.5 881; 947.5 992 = -0.01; 8.99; 7.85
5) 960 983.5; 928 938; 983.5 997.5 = 0.04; 7.15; 9.3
